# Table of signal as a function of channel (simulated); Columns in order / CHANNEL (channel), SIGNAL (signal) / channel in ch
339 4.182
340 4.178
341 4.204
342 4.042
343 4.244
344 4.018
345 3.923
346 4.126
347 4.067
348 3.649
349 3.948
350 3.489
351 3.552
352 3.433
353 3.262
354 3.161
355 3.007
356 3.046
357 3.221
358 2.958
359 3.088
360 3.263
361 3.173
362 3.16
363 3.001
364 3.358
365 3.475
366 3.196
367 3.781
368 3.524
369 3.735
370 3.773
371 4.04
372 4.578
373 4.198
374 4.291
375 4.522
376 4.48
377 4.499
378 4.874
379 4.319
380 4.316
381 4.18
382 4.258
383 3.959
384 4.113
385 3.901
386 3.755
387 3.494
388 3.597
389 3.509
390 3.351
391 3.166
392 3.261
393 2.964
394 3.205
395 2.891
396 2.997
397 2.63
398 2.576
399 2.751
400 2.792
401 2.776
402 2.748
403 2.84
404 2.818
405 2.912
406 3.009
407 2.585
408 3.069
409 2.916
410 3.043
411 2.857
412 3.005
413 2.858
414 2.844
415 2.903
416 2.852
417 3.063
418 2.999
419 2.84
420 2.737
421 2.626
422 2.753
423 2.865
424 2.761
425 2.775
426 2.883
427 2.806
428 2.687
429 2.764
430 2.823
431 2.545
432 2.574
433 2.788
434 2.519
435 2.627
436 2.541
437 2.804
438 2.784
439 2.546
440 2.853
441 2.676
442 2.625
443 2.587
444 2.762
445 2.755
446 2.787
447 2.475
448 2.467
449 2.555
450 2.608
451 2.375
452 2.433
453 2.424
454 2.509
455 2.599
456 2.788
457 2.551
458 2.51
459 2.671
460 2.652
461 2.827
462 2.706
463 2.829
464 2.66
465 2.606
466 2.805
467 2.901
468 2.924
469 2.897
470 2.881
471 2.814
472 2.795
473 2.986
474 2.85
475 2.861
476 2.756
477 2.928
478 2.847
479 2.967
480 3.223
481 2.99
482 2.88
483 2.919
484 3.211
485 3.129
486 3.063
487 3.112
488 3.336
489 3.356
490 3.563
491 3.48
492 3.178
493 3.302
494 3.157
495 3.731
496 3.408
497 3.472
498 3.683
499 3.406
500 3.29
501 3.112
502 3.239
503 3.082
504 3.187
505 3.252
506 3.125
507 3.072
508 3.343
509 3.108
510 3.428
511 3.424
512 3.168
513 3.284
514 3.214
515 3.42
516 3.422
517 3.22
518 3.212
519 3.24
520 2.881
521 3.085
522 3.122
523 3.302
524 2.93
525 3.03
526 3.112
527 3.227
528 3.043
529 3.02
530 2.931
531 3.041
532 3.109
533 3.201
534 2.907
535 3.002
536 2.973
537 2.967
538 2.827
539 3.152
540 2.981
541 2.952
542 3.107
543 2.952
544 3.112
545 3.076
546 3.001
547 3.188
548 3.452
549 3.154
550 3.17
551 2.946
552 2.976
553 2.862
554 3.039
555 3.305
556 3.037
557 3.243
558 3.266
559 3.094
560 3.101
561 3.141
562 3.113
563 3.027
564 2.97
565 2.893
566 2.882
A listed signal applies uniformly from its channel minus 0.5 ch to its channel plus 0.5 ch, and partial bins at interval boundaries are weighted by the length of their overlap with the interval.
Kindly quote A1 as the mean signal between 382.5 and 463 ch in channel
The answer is 2.85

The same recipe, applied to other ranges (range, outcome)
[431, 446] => 2.67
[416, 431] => 2.81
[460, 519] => 3.12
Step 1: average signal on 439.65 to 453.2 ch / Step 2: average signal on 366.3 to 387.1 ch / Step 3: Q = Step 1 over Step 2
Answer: 0.6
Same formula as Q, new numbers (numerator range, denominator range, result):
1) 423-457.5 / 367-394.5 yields 0.68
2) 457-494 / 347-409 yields 0.85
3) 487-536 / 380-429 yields 1.05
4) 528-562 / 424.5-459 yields 1.16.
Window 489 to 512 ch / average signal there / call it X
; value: 3.32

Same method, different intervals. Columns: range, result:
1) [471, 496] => 3.11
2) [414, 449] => 2.73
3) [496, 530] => 3.22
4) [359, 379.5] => 3.84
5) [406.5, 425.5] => 2.86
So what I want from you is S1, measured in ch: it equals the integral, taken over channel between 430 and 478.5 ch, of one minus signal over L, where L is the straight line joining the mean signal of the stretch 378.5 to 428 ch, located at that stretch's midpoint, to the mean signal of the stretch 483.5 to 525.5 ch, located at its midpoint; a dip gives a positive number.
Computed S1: 7.5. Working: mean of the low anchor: 3.12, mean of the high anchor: 3.26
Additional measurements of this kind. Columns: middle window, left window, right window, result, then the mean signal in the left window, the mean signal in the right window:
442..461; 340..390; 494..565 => 4.71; 3.77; 3.15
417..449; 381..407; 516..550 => 4.69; 3.22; 3.08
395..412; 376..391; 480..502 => 4.50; 4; 3.27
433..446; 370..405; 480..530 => 2.84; 3.6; 3.22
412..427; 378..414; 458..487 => 1.41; 3.26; 2.88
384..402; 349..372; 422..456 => -0.45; 3.39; 2.66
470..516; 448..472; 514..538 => -4.65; 2.67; 3.1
